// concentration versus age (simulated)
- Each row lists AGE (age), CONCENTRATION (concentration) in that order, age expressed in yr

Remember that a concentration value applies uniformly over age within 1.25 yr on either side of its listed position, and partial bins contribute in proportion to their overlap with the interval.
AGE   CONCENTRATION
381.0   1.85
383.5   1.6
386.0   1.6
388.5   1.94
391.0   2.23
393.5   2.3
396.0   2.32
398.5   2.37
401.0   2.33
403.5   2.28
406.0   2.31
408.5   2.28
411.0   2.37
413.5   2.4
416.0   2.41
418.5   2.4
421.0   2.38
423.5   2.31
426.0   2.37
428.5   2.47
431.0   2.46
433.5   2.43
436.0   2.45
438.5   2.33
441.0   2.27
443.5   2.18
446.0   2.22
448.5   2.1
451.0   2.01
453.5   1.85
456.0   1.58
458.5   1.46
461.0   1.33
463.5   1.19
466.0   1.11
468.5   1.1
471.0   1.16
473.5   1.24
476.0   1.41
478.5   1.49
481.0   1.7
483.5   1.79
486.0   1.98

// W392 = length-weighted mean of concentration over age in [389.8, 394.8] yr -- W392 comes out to 2.27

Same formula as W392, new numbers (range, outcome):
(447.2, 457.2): 1.89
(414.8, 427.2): 2.37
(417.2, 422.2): 2.39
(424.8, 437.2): 2.44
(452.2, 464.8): 1.48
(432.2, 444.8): 2.33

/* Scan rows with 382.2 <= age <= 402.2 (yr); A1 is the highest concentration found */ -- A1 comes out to 2.37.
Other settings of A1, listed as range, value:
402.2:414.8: 2.4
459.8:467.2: 1.33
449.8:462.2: 2.01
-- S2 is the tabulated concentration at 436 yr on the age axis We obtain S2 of 2.45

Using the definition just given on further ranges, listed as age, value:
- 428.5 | 2.47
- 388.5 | 1.94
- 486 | 1.98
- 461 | 1.33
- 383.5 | 1.6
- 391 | 2.23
